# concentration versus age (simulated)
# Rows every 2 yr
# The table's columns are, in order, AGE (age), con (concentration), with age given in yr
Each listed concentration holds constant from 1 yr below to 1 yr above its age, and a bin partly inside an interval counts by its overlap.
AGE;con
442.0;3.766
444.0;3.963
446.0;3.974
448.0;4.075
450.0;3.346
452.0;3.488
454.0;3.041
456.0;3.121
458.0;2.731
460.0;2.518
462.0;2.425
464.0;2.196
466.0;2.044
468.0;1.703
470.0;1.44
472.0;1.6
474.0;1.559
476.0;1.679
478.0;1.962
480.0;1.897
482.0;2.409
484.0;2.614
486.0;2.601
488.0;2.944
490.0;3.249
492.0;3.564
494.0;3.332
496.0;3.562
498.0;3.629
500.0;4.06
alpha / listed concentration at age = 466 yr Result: 2.044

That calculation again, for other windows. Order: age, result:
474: 1.559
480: 1.897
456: 3.121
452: 3.488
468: 1.703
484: 2.614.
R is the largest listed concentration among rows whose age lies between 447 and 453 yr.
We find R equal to 4.075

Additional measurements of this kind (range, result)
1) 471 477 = 1.679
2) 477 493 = 3.564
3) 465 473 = 2.044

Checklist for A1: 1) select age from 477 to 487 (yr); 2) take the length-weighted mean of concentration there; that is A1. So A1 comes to 2.3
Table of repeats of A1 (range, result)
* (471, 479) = 1.7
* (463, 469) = 1.98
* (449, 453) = 3.42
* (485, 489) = 2.77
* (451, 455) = 3.26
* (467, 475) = 1.58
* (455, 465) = 2.6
